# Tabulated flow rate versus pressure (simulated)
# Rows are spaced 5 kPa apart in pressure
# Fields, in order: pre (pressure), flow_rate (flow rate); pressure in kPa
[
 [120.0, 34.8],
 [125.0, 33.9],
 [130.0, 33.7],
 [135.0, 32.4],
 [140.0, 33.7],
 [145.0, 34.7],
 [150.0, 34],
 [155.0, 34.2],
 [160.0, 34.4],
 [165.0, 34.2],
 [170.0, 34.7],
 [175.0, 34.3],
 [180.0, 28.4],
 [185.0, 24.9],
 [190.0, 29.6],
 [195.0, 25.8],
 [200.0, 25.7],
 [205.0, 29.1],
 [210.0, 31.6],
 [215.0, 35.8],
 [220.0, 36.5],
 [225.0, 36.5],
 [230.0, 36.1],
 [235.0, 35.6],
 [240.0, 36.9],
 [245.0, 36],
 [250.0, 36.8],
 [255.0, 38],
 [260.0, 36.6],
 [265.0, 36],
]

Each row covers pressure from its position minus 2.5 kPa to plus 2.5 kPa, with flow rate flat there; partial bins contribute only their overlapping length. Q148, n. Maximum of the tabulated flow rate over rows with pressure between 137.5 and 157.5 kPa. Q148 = 34.7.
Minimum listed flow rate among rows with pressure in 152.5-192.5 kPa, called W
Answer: 24.9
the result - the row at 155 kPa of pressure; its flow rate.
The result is 34.2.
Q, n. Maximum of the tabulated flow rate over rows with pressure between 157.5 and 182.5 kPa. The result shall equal 34.7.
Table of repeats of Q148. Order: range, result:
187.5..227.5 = 36.5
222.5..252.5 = 36.9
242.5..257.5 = 38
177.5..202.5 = 29.6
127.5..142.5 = 33.7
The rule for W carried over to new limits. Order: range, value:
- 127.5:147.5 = 32.4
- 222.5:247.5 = 35.6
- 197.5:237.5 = 25.7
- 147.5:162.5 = 34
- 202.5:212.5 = 29.1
